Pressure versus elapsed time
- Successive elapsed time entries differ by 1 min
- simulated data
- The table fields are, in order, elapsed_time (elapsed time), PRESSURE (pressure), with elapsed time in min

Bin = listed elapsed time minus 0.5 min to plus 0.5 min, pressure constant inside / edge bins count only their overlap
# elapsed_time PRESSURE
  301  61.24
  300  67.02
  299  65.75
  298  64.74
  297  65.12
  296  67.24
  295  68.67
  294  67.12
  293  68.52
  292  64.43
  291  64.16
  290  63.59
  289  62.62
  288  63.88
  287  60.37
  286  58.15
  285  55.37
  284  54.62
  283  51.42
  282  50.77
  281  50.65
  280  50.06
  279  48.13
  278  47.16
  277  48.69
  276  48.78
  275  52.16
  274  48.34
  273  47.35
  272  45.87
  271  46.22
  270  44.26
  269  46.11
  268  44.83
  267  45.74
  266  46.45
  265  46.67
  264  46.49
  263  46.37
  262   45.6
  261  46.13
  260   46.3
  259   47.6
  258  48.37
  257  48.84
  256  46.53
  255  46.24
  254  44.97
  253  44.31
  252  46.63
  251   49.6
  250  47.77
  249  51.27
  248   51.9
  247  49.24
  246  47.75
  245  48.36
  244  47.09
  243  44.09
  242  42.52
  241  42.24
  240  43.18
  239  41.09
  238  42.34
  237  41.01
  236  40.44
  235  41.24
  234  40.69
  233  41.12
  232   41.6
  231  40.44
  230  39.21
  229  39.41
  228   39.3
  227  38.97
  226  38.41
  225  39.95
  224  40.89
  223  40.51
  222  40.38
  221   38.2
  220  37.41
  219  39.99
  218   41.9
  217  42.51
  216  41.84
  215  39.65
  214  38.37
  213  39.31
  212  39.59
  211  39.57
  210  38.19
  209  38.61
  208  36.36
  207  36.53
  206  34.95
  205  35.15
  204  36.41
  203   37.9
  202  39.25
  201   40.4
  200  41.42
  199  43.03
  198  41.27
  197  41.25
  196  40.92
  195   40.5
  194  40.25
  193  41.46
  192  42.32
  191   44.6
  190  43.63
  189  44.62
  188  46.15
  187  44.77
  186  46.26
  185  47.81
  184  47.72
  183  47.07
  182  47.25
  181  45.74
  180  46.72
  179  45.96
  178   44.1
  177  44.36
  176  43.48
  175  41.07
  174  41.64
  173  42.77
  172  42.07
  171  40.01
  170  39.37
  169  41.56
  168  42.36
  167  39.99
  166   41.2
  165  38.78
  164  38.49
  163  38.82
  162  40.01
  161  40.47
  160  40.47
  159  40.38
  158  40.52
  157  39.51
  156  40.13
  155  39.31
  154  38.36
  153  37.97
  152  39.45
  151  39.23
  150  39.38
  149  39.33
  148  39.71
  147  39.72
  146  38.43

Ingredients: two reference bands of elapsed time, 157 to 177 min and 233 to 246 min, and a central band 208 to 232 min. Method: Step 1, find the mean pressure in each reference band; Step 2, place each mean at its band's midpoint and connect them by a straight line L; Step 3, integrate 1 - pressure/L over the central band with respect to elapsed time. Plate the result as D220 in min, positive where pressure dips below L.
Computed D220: 1.5 min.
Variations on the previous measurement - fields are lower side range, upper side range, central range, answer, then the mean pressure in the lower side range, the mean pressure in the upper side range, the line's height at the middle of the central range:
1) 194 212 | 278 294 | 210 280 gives 6.2 min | 39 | 57.7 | 48.5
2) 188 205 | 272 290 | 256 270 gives 1.1 min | 41.2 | 53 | 50.4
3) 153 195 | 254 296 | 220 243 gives 3.5 min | 42.4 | 52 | 47.9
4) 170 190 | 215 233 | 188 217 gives 1.5 min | 44.6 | 40.1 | 42.3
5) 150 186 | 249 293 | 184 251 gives 6.2 min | 41.9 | 50.4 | 46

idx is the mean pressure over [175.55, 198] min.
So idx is 44.3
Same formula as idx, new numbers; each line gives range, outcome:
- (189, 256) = 41.7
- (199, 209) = 37.9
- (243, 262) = 47.6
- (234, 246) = 43.2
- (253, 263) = 46.6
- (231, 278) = 45.8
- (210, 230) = 39.7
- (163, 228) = 41.3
